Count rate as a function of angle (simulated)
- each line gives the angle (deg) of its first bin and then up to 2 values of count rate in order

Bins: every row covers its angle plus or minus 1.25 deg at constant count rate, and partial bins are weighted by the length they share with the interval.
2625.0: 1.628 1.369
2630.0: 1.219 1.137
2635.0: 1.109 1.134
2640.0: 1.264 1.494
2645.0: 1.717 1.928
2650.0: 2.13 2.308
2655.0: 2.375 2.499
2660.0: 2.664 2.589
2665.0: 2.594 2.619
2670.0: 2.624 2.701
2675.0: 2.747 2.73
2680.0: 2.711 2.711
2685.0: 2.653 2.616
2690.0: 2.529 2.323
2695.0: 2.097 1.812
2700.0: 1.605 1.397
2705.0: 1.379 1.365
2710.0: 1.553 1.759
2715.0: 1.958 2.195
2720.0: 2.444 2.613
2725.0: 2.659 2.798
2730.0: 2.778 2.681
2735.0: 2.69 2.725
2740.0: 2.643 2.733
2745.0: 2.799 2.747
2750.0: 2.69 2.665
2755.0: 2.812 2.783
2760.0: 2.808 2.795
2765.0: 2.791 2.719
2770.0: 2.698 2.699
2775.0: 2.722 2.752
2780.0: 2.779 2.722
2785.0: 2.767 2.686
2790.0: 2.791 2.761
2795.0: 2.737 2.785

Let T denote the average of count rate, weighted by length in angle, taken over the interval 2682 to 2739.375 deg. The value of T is 2.23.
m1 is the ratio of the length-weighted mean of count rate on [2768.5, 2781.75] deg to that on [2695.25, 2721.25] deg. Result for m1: 1.55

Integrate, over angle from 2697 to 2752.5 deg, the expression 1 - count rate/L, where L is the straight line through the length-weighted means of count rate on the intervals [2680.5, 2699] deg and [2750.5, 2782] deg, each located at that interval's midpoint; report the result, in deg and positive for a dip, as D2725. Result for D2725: 6.07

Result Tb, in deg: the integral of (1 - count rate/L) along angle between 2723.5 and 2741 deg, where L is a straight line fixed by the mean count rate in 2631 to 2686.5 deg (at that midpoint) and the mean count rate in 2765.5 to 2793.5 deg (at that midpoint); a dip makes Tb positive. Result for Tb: -1.3 deg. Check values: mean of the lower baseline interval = 2.2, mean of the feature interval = 2.71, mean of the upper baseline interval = 2.74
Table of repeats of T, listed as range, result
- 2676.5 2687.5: 2.69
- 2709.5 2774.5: 2.6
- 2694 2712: 1.6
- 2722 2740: 2.71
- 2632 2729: 2.15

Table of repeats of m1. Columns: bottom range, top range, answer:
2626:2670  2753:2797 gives 1.44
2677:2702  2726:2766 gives 1.17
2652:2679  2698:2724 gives 0.71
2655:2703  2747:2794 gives 1.12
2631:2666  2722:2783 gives 1.43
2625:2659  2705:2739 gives 1.37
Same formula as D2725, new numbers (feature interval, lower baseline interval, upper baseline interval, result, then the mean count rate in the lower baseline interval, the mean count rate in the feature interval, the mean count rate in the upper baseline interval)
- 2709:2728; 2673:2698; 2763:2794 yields 2.7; 2.52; 2.23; 2.74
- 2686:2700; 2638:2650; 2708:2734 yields -1.1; 1.63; 2.22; 2.32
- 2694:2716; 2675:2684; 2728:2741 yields 8.6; 2.72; 1.65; 2.71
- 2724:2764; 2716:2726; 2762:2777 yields -2.3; 2.46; 2.74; 2.74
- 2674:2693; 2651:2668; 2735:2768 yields -0.5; 2.51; 2.64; 2.75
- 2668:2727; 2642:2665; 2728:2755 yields 5.4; 2.23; 2.24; 2.72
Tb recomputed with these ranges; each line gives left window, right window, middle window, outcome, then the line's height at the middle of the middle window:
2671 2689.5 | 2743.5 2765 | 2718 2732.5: 0.5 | 2.73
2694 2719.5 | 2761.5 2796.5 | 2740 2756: -3.0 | 2.31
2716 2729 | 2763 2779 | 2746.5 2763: -0.5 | 2.67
